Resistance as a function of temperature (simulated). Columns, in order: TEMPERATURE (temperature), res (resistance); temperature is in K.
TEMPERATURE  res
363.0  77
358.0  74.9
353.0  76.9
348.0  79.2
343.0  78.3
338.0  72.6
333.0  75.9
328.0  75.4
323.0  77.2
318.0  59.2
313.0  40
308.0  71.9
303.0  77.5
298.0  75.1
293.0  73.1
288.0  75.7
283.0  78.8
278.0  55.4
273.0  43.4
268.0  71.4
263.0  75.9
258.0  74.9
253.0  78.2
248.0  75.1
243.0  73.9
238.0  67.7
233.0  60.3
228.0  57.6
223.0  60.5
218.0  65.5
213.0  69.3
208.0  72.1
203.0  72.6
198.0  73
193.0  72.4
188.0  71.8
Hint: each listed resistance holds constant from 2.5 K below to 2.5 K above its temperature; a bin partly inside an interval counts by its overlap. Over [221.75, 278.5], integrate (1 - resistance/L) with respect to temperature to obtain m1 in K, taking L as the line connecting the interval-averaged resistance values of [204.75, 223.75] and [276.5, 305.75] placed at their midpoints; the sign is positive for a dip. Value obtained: 2.8 K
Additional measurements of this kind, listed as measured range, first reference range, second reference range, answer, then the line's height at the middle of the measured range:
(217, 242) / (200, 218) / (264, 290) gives 2.2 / 69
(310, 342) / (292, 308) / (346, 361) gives 3.6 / 75.9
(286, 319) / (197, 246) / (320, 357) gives 2.5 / 73.4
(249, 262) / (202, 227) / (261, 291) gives -1.8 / 66.8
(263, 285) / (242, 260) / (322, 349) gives 3.6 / 75.8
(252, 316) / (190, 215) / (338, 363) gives 5.4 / 74.6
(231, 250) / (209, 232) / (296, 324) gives -1.5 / 64.2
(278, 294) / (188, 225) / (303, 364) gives -0.5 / 70.9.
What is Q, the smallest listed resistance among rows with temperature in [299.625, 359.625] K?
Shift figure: 40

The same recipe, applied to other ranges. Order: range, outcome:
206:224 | 60.5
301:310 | 71.9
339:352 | 78.3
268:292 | 43.4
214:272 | 57.6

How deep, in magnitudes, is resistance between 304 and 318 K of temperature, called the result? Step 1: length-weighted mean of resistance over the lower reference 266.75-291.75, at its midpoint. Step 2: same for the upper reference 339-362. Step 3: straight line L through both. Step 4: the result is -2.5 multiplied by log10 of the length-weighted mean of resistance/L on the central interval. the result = 0.19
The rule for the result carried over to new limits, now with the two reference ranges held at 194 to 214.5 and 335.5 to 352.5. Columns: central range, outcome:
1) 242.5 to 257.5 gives -0.03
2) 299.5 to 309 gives 0.00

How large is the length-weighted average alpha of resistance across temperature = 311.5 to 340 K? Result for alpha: 67.6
